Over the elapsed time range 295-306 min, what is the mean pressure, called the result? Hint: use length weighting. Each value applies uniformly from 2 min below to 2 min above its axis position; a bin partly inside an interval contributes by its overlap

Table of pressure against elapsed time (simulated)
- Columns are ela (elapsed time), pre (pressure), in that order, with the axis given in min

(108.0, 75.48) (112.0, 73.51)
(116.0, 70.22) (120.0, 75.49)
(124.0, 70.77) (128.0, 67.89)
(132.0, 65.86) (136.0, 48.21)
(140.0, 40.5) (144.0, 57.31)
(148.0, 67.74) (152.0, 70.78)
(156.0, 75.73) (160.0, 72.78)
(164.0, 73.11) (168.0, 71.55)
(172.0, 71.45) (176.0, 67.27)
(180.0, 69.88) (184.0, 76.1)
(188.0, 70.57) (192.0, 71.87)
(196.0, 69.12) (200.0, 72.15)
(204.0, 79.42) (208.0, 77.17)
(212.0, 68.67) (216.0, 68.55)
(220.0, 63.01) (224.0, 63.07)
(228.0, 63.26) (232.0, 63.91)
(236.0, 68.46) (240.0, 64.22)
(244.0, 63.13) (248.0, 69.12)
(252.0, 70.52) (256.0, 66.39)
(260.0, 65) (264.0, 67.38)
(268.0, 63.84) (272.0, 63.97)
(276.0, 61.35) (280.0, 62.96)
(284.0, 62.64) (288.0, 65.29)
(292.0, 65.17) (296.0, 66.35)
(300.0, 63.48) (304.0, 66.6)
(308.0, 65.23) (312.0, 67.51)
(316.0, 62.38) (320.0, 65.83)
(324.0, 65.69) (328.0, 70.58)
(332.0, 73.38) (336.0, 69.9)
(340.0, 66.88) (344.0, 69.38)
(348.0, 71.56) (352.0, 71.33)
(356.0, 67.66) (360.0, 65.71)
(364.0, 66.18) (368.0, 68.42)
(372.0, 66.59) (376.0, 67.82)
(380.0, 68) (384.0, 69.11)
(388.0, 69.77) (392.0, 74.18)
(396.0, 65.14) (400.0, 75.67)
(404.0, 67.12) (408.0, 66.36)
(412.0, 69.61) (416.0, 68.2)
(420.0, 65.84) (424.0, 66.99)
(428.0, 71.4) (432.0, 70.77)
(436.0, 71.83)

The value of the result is 65.4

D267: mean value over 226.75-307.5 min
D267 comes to 65.2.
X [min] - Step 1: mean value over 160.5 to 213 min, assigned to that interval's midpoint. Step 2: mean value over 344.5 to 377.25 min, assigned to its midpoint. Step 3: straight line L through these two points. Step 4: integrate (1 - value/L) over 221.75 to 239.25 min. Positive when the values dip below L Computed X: 1.6 min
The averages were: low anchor 72.3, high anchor 68.2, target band 64.6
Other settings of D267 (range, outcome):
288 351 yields 67.3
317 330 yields 67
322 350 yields 69.6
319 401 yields 68.9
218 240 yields 64.3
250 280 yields 65.3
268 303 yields 64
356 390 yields 67.7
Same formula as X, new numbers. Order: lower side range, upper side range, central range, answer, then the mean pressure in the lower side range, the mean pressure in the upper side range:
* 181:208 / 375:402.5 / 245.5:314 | 6.1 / 73.4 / 70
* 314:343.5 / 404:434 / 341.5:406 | -0.8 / 67.9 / 68.4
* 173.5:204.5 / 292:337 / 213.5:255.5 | 2.5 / 71.7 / 66.8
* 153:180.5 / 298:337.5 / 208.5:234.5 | 1.6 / 71.7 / 67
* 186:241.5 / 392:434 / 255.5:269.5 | 0.7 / 68.9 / 69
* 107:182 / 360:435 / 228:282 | 2.2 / 67.6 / 68.7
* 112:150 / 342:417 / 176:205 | -3.4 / 63.2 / 68.8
